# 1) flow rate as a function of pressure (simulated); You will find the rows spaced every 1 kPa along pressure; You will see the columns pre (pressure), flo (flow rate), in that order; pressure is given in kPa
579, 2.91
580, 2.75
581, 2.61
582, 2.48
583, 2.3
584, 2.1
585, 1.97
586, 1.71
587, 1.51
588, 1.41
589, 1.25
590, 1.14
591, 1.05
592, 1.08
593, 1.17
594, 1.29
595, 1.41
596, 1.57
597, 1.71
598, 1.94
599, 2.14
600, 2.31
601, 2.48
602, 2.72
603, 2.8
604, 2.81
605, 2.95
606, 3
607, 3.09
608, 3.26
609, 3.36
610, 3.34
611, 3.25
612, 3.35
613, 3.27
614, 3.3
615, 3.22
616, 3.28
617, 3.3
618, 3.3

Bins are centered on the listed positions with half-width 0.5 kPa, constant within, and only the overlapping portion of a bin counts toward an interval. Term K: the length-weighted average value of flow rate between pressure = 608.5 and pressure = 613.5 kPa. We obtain 3.31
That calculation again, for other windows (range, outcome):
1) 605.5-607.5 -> 3.04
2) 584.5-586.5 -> 1.84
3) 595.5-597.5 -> 1.64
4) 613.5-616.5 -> 3.27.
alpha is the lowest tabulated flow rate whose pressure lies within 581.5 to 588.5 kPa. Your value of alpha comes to 1.41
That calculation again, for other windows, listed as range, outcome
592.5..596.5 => 1.17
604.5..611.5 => 2.95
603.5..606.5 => 2.81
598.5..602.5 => 2.14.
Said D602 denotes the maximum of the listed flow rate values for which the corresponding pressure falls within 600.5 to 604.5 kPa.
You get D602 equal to 2.81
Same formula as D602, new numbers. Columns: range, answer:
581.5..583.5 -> 2.48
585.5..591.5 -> 1.71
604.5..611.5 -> 3.36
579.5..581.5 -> 2.75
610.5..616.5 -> 3.35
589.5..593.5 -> 1.17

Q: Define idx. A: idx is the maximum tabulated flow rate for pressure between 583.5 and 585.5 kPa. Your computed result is 2.1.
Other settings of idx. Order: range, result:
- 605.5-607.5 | 3.09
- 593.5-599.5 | 2.14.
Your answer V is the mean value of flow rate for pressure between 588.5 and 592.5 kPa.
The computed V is 1.13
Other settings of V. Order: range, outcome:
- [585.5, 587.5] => 1.61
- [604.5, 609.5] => 3.13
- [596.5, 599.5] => 1.93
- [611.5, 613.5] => 3.31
